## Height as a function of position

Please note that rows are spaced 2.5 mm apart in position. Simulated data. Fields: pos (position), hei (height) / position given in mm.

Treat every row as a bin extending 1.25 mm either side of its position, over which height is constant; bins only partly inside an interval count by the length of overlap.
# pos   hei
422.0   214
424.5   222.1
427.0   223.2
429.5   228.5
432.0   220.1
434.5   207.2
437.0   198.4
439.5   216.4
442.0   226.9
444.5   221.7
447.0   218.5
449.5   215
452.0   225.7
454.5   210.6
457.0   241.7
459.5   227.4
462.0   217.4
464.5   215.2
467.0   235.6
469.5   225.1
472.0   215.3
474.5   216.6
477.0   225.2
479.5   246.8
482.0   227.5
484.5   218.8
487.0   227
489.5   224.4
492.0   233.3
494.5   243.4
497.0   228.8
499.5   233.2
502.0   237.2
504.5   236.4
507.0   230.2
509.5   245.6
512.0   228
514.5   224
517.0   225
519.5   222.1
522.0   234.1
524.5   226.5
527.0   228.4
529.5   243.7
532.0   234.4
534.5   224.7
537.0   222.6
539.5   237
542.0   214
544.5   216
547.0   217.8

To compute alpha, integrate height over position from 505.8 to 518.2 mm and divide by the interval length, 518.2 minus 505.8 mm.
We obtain 231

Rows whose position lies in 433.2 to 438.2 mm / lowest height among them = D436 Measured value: 198.4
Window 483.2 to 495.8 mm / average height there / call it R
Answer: 229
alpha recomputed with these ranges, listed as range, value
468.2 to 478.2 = 221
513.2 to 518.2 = 225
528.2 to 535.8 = 234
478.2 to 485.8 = 231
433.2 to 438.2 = 203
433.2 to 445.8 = 214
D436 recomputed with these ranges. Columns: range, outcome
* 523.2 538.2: 222.6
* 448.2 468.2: 210.6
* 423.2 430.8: 222.1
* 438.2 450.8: 215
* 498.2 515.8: 224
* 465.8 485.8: 215.3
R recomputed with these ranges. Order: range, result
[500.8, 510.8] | 237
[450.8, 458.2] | 226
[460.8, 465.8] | 216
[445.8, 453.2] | 220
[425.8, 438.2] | 216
